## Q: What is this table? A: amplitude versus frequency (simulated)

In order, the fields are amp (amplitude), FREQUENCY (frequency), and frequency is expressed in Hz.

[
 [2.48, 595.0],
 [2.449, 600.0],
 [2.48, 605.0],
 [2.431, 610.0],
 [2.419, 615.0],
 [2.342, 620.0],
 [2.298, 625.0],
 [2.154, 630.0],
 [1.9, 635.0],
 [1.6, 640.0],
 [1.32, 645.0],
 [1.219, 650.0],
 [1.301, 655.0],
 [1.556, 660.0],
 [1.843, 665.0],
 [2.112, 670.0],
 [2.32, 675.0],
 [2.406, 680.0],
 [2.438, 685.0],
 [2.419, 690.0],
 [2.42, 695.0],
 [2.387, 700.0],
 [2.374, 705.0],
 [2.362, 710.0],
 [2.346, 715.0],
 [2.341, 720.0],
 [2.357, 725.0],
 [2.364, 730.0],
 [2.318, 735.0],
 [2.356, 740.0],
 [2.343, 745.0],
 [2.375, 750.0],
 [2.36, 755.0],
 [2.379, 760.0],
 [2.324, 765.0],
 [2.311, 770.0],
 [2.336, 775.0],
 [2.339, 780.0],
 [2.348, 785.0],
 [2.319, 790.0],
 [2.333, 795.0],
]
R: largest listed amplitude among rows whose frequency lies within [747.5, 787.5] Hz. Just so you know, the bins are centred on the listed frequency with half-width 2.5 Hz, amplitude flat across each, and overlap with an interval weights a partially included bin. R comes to 2.379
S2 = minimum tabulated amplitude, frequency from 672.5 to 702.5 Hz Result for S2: 2.32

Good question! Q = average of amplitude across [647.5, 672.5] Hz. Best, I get 1.61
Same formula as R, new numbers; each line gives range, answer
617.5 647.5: 2.342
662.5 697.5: 2.438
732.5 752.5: 2.375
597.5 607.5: 2.48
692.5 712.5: 2.42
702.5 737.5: 2.374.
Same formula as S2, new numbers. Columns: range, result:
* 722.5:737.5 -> 2.318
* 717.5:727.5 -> 2.341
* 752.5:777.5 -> 2.311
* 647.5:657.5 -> 1.219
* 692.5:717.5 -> 2.346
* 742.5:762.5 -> 2.343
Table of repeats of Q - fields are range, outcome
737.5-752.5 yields 2.36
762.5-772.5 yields 2.32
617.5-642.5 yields 2.06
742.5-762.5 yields 2.36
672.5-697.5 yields 2.4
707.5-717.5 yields 2.35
